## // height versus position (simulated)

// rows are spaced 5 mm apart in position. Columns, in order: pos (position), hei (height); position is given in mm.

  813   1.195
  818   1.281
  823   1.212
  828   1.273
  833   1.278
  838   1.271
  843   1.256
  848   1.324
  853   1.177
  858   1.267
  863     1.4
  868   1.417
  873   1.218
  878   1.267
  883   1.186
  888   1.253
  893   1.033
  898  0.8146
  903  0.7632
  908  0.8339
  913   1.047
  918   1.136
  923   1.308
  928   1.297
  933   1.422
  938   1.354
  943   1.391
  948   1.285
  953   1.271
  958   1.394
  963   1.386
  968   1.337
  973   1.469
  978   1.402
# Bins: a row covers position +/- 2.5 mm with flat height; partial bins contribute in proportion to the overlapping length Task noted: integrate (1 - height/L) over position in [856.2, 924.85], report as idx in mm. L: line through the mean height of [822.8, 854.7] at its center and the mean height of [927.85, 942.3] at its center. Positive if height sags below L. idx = 9.5 mm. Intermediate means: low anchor 1.26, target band 1.14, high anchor 1.37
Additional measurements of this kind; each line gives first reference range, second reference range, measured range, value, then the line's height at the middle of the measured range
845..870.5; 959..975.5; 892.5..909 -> 6.2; 1.35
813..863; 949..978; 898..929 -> 6.9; 1.33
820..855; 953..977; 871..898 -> 3.1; 1.3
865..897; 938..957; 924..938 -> -0.6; 1.3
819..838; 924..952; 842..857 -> 0.3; 1.27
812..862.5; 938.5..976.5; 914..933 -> 1.1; 1.33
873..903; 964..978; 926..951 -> -1.4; 1.28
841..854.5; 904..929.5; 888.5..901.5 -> 2.1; 1.15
